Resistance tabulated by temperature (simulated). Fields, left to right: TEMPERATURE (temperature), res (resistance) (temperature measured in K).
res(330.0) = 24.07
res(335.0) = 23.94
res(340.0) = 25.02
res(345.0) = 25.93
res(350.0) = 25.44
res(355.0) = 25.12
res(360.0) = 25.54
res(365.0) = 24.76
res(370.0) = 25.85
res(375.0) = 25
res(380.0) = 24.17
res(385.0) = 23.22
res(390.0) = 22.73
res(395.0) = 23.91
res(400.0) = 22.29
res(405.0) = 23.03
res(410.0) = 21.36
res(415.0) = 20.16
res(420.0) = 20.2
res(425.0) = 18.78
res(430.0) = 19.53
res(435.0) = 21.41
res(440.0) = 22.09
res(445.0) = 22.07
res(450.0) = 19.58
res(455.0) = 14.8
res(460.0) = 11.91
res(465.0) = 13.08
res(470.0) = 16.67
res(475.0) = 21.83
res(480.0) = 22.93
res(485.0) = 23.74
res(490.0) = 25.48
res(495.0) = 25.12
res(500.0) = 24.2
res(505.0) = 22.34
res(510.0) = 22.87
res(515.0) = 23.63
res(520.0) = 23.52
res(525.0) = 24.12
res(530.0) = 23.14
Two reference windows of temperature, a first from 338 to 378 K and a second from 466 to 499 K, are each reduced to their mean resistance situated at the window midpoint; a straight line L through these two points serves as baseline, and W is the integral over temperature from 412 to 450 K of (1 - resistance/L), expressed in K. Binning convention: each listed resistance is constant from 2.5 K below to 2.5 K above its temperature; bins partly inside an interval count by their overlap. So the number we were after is 4.8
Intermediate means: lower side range 25.3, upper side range 22.3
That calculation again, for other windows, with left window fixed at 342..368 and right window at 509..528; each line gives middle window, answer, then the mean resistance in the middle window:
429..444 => 2.0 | 21.3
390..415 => 2.5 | 22.4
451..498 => 8.7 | 19.6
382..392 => 0.8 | 23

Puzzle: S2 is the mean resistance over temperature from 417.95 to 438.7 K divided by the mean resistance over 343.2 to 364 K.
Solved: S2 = 0.79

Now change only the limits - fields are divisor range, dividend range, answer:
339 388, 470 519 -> 0.93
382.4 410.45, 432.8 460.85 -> 0.83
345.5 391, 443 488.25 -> 0.75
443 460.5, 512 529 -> 1.35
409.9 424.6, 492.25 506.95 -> 1.19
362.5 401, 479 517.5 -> 0.99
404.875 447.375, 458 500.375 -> 0.98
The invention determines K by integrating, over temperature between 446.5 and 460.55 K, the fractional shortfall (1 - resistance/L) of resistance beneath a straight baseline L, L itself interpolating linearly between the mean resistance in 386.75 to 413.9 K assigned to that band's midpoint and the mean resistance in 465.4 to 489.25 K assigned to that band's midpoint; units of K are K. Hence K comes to 3.29 K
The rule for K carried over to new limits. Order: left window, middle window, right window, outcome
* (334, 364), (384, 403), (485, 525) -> 1.4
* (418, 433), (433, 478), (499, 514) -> 5.7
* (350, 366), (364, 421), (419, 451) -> 0.2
